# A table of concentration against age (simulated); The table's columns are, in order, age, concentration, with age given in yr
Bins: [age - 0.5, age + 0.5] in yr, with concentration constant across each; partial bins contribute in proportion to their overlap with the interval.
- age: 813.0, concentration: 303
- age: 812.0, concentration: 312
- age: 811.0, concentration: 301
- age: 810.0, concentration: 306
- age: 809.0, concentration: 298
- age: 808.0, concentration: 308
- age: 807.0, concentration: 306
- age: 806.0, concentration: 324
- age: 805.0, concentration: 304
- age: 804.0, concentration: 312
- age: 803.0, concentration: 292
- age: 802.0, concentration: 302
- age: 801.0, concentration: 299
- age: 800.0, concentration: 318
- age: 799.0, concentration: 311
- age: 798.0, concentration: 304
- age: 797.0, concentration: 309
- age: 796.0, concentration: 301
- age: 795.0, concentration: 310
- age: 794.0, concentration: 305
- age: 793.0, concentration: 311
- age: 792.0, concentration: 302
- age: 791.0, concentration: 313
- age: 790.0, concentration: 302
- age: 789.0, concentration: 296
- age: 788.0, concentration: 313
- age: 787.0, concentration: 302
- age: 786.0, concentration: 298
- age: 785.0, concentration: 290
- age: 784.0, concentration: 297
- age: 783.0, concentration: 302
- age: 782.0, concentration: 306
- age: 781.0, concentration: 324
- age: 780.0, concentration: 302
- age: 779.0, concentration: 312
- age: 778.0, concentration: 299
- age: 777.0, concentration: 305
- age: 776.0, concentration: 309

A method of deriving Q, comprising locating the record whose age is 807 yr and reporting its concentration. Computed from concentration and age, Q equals 306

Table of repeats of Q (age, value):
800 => 318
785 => 290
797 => 309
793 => 311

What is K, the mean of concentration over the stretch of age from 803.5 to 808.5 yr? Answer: 311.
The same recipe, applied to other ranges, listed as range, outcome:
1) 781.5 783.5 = 304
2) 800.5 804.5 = 301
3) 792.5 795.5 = 309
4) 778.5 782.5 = 311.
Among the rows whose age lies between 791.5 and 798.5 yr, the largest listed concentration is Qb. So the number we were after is 311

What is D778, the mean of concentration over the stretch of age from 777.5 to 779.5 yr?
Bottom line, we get 306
